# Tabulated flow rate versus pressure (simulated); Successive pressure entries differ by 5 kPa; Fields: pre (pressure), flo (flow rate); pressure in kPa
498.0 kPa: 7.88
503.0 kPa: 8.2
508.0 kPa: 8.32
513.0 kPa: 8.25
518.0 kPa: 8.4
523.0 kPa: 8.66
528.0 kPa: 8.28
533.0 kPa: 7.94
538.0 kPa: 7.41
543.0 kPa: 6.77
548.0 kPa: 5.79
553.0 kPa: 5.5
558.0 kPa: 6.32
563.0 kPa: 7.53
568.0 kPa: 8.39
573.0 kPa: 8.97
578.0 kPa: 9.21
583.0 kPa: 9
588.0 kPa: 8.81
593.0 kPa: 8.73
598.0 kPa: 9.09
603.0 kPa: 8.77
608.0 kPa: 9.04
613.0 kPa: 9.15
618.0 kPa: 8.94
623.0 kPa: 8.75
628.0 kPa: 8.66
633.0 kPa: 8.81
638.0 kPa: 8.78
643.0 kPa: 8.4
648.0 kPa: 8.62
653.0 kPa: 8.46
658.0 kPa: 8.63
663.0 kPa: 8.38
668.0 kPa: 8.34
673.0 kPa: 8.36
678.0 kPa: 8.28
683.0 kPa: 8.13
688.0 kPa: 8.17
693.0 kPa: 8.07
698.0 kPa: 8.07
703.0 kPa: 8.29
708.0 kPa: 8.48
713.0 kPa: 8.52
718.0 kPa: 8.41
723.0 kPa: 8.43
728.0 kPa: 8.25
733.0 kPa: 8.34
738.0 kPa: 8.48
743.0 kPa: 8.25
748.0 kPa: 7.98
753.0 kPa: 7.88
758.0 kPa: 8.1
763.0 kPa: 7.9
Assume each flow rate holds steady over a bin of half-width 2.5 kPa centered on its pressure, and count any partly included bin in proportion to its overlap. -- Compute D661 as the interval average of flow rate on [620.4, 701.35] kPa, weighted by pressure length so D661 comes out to 8.43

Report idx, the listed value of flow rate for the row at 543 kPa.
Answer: 6.77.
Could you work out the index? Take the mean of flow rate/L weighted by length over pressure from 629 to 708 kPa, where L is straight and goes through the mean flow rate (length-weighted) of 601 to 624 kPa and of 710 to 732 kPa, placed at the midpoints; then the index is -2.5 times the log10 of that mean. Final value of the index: 0.034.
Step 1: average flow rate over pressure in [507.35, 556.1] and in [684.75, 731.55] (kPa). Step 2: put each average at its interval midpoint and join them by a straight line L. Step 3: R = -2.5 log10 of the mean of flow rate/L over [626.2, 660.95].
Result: -0.08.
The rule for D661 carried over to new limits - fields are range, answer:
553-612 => 8.42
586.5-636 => 8.88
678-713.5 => 8.23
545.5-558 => 5.78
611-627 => 8.91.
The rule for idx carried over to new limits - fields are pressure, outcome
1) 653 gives 8.46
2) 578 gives 9.21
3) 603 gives 8.77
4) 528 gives 8.28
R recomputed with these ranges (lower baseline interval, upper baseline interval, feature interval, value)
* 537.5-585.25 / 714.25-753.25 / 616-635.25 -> -0.132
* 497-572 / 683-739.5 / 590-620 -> -0.138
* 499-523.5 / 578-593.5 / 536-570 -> 0.265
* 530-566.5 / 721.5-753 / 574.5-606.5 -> -0.245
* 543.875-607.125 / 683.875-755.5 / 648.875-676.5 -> -0.037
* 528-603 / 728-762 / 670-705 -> -0.017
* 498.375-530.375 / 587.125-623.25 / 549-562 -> 0.375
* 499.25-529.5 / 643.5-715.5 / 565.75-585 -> -0.070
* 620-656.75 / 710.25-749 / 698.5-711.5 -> 0.010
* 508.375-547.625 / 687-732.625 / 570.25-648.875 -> -0.103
